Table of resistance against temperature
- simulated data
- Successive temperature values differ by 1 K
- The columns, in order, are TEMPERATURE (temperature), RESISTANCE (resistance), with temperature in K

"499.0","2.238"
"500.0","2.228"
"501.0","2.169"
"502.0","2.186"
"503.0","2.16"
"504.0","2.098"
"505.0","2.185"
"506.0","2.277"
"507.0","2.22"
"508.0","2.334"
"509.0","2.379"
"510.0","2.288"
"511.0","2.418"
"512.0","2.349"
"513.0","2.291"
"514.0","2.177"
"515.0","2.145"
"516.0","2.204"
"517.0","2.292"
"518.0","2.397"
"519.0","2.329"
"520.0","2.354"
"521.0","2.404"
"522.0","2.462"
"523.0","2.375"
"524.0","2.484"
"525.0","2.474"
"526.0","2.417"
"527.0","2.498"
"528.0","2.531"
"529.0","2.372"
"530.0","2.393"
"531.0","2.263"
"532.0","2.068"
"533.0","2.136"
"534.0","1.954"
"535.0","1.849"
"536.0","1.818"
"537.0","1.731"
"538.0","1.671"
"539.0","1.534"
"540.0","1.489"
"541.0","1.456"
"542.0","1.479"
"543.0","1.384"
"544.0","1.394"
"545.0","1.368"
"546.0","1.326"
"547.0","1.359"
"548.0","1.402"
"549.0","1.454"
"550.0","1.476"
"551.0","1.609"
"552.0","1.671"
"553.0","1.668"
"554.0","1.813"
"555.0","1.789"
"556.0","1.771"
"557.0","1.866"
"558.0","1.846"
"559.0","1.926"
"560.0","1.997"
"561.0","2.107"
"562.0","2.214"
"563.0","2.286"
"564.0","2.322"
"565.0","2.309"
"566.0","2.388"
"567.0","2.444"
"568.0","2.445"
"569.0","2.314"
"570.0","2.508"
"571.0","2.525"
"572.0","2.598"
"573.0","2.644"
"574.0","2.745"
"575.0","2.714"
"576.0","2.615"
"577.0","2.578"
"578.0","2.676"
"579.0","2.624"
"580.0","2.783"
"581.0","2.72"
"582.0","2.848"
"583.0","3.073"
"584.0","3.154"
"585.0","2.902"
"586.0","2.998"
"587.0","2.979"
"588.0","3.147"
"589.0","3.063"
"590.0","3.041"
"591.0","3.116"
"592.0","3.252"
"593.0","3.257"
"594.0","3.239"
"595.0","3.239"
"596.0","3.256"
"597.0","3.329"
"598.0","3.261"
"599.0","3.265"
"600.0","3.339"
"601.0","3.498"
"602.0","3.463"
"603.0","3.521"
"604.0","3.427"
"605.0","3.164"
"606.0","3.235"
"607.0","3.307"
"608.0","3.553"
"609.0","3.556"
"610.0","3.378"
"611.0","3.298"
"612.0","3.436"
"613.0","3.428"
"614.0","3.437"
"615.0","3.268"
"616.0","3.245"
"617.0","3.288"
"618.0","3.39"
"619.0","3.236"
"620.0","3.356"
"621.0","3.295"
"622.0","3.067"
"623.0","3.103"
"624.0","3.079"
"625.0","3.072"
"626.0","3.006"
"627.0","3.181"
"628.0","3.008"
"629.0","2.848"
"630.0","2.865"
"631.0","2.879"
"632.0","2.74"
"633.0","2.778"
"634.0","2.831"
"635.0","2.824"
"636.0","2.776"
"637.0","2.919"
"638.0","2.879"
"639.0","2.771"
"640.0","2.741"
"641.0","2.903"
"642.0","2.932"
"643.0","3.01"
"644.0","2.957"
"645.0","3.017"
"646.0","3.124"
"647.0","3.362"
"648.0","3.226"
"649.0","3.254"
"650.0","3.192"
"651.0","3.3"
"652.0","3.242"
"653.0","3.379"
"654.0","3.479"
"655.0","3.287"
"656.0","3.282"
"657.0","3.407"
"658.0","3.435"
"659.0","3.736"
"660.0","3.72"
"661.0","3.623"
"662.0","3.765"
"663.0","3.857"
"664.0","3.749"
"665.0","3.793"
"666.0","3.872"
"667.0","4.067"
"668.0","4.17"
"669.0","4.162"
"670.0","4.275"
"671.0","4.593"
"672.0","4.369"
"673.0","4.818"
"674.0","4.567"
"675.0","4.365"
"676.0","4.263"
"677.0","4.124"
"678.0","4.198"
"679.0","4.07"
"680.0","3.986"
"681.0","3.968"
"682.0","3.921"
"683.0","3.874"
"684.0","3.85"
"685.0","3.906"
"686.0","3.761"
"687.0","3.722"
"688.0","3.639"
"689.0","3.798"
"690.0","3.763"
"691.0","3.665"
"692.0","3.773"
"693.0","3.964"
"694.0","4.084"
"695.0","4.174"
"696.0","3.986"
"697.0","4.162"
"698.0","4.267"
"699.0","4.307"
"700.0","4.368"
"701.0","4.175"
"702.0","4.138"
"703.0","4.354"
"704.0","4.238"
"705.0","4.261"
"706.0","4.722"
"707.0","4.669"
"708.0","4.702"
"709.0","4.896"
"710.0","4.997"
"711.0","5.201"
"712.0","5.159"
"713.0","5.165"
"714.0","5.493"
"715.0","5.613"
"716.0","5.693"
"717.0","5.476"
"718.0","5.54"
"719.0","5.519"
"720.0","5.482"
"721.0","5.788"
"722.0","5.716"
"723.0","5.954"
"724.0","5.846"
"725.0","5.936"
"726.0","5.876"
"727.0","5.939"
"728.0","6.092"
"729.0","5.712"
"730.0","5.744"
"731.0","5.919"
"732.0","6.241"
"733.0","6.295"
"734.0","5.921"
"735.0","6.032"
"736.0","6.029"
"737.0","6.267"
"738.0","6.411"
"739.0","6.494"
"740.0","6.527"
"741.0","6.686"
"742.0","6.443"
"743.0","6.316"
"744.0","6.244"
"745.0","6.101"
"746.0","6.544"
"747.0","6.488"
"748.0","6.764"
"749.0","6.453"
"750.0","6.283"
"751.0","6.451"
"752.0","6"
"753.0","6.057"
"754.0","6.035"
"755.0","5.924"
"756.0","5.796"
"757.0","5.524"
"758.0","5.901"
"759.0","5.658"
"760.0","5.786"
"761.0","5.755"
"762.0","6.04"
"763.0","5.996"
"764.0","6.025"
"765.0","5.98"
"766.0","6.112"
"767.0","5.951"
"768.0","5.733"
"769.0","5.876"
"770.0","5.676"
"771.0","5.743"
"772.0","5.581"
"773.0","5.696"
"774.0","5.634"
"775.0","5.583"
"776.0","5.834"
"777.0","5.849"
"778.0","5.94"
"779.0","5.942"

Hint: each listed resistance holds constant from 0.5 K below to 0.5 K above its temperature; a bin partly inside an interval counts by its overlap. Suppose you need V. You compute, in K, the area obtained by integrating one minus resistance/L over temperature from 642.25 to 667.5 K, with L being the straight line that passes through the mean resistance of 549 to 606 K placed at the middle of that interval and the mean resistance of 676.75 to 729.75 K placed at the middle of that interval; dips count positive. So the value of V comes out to 3.0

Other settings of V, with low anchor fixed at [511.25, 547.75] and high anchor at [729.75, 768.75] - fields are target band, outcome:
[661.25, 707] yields 7.6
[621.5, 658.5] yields 9.3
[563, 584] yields 1.9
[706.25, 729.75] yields 0.2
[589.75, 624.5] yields 1.6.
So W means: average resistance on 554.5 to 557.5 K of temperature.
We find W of 1.81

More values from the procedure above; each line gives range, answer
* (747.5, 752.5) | 6.39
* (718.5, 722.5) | 5.63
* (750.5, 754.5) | 6.14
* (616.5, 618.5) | 3.34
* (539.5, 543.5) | 1.45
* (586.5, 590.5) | 3.06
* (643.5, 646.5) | 3.03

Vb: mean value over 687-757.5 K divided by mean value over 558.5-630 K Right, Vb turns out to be 1.8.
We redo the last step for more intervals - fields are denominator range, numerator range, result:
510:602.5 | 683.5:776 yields 2.30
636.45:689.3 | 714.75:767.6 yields 1.65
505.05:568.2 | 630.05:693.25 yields 1.76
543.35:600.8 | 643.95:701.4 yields 1.56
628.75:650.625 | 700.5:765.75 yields 1.95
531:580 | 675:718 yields 2.18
